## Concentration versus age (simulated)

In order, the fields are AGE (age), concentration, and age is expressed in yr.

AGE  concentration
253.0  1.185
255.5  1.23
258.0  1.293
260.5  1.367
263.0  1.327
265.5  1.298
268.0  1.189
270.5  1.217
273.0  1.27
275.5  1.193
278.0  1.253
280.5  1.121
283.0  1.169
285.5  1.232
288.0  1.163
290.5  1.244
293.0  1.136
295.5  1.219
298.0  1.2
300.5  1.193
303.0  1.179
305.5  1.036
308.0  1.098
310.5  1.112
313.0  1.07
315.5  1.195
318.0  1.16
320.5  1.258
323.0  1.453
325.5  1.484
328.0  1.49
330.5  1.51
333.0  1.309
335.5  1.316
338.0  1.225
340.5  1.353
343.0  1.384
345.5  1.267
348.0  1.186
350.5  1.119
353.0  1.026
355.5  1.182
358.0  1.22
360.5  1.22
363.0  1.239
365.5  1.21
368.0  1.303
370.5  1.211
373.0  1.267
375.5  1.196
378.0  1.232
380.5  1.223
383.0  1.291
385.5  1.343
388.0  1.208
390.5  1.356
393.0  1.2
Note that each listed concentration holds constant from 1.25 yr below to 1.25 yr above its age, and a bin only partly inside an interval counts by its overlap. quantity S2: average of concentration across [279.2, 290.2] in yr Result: 1.18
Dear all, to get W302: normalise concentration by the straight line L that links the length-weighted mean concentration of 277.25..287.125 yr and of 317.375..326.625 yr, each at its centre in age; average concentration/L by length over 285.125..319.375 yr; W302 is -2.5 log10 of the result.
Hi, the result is 0.10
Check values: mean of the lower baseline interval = 1.19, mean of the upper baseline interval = 1.35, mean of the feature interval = 1.16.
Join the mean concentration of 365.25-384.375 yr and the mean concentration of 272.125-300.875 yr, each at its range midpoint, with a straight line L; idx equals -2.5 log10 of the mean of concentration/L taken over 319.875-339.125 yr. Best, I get -0.14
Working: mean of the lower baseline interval 1.2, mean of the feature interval 1.39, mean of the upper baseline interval 1.24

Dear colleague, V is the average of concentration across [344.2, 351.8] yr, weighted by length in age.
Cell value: 1.19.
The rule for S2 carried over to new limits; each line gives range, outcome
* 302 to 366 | 1.24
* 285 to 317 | 1.16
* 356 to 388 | 1.24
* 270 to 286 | 1.21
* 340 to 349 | 1.3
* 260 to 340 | 1.24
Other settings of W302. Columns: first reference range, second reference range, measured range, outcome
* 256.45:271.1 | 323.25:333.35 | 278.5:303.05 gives 0.145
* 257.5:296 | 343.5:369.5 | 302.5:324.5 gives 0.037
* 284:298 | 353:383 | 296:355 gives -0.030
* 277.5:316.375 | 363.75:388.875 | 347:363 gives 0.055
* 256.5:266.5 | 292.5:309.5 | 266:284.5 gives 0.049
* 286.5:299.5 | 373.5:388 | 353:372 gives 0.024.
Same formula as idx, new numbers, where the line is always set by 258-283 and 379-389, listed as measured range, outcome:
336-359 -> 0.03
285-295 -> 0.05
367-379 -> 0.02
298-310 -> 0.11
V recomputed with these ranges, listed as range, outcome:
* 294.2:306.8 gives 1.17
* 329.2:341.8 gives 1.34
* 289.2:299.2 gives 1.2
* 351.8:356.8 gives 1.11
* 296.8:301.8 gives 1.2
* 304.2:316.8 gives 1.1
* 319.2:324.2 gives 1.35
